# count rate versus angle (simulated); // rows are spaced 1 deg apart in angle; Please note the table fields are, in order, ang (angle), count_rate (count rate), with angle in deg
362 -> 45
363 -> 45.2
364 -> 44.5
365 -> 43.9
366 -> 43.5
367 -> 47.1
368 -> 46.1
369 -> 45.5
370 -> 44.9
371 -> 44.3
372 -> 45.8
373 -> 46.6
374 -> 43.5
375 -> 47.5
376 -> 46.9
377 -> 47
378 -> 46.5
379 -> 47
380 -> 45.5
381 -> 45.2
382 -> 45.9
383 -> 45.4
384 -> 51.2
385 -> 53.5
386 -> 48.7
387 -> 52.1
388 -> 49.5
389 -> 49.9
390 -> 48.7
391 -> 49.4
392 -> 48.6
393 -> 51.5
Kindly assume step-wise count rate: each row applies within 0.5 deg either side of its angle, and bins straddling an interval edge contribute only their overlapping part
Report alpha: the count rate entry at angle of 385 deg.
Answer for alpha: 53.5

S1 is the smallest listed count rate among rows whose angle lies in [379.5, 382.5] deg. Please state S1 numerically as 45.2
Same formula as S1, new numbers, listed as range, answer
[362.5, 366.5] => 43.5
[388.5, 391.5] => 48.7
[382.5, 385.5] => 45.4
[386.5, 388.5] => 49.5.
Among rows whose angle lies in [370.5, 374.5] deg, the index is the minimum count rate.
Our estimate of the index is 43.5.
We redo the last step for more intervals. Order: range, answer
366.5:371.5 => 44.3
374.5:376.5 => 46.9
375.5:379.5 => 46.5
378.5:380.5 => 45.5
